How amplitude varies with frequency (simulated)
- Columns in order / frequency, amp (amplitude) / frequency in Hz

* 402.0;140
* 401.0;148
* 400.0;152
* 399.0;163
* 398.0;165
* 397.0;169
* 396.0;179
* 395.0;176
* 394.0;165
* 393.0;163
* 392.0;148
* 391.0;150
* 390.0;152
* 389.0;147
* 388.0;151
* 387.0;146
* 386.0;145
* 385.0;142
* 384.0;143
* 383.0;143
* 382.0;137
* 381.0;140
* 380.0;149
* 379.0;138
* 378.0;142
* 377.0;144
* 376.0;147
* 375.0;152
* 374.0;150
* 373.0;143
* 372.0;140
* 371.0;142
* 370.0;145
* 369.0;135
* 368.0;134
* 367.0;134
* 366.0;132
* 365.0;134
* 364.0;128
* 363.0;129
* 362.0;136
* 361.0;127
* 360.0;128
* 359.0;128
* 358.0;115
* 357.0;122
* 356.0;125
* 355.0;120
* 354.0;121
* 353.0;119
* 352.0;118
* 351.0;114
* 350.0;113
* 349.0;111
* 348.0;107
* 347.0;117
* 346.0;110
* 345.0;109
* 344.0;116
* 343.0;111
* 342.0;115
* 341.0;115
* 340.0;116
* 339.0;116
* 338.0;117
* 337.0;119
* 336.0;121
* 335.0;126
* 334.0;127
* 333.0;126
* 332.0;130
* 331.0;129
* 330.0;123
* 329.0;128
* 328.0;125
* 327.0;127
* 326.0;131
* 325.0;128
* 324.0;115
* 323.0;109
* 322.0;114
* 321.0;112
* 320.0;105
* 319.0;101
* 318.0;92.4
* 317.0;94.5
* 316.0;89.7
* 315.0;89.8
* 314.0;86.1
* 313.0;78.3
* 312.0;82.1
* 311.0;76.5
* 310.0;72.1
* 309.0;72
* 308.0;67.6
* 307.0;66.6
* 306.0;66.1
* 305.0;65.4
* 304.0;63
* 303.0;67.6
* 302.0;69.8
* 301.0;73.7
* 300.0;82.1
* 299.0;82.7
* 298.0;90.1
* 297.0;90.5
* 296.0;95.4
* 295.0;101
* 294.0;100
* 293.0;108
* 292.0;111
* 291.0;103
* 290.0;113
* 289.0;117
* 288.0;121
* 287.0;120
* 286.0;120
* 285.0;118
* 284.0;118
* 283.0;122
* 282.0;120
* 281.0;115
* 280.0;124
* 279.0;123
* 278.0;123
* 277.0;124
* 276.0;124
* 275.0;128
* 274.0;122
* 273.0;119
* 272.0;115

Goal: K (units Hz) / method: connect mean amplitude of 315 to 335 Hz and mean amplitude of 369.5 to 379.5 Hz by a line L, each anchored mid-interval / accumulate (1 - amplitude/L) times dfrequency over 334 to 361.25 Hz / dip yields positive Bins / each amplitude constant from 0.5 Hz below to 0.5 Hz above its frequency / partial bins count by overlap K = 2.3 Hz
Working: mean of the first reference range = 116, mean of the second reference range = 144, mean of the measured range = 118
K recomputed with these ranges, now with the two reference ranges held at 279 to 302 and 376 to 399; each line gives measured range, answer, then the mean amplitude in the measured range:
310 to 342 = 3.2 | 111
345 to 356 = 1.6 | 115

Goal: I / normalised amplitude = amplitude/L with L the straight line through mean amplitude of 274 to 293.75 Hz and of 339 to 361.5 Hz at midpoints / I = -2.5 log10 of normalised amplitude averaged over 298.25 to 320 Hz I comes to 0.44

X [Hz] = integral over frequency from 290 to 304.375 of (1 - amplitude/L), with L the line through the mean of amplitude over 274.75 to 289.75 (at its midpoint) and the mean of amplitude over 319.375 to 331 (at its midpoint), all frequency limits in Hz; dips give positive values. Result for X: 3.70 Hz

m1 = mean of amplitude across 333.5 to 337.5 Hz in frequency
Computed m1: 123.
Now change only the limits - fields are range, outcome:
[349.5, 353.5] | 116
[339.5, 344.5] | 115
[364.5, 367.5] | 133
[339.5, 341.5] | 116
